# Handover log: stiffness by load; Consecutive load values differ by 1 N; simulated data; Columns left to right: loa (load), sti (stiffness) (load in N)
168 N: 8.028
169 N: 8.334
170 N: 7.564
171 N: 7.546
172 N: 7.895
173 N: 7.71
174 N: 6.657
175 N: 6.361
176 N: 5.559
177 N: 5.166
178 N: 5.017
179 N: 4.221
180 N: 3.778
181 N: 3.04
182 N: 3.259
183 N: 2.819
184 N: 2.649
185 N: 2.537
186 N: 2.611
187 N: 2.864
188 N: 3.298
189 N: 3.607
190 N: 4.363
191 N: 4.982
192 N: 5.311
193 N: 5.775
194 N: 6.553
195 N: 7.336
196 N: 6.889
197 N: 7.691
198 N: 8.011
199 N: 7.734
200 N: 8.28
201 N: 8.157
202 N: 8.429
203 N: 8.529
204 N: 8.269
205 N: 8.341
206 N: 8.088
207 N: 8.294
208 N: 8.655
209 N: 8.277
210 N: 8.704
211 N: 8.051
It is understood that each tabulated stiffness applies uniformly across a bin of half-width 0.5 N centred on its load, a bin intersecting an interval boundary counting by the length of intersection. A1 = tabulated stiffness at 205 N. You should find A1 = 8.341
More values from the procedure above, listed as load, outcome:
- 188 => 3.298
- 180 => 3.778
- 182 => 3.259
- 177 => 5.166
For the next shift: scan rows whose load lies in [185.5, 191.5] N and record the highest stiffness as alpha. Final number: 4.982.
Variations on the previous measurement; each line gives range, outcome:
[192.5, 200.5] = 8.28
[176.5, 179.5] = 5.166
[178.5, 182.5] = 4.221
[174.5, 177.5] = 6.361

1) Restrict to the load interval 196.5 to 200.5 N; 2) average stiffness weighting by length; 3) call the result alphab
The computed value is 7.93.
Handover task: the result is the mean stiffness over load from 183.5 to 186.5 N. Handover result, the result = 2.6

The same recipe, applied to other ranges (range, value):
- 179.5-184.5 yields 3.11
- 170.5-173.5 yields 7.72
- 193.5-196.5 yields 6.93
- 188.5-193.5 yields 4.81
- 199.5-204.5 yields 8.33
